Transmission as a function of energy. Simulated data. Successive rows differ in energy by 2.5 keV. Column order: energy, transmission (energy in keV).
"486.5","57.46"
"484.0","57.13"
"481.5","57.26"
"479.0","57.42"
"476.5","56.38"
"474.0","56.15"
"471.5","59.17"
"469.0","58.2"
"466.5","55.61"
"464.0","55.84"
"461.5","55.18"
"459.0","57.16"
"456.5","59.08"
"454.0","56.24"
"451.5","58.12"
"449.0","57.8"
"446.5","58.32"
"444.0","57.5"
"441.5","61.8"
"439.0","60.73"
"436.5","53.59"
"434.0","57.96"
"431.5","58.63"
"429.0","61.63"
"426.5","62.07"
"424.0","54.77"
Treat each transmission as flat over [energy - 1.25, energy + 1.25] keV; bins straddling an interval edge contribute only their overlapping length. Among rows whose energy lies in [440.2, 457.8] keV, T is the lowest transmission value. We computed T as 56.24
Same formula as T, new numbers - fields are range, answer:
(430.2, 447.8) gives 53.59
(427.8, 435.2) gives 57.96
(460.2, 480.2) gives 55.18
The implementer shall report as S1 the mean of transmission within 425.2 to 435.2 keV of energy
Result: 60.1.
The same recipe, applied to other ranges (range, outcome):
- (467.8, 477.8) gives 57.5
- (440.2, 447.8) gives 59.2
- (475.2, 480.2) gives 56.9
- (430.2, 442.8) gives 58.6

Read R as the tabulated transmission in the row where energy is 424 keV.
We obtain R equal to 54.77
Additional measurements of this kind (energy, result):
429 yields 61.63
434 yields 57.96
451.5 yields 58.12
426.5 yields 62.07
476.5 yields 56.38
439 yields 60.73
